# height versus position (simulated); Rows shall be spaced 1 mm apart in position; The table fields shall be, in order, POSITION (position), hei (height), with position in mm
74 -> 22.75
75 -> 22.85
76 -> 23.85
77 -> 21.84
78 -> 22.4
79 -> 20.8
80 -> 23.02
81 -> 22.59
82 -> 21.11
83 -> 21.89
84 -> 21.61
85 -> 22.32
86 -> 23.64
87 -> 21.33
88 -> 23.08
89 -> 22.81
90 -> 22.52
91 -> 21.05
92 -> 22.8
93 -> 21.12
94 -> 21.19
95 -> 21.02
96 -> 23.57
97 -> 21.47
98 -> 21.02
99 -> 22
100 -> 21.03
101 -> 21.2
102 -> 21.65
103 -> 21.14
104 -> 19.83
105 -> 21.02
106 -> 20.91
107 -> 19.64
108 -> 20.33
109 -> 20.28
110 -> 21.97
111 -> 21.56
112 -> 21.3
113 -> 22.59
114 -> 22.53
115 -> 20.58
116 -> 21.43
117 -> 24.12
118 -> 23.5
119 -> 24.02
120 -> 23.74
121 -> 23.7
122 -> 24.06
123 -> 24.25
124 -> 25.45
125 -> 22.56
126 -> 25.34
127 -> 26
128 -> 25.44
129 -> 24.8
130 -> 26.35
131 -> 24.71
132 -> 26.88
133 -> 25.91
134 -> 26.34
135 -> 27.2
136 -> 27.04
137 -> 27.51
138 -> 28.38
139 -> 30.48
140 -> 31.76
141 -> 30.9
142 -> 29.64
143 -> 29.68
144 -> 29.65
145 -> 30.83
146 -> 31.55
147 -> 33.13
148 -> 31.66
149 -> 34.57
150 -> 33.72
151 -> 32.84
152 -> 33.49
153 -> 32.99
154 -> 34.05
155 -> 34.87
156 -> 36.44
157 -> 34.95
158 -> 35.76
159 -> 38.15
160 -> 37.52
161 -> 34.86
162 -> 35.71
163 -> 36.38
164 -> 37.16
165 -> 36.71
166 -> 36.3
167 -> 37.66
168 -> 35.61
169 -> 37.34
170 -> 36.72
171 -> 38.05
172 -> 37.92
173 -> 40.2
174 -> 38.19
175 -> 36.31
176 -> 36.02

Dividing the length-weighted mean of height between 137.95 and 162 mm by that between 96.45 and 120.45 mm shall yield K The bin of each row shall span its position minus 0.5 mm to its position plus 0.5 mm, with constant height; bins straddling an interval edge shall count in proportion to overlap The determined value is 1.5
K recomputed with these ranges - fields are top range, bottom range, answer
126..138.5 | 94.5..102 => 1.22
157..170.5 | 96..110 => 1.74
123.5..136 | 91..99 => 1.18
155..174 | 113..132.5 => 1.53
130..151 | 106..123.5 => 1.33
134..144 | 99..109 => 1.40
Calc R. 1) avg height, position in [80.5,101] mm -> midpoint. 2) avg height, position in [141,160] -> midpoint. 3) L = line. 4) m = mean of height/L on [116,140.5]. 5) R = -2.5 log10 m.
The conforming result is 0.13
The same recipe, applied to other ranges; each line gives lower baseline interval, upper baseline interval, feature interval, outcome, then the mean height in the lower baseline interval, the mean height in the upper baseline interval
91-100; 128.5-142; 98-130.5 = 0.09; 21.7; 27.6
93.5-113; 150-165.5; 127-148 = 0.06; 21.2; 35.4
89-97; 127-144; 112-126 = 0.10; 21.9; 27.7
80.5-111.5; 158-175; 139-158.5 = 0.02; 21.6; 37.1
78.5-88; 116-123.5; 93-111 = 0.09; 22.1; 23.7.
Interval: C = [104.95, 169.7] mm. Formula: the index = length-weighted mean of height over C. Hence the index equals 28.8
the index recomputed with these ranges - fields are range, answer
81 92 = 22.2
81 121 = 21.8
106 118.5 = 21.6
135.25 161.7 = 32.5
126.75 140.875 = 27.2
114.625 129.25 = 23.9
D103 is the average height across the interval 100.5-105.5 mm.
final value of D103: 21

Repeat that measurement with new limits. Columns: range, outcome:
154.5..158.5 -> 35.5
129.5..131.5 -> 25.5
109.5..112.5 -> 21.6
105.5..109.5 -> 20.3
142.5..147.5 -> 31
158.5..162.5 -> 36.6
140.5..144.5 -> 30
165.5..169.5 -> 36.7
